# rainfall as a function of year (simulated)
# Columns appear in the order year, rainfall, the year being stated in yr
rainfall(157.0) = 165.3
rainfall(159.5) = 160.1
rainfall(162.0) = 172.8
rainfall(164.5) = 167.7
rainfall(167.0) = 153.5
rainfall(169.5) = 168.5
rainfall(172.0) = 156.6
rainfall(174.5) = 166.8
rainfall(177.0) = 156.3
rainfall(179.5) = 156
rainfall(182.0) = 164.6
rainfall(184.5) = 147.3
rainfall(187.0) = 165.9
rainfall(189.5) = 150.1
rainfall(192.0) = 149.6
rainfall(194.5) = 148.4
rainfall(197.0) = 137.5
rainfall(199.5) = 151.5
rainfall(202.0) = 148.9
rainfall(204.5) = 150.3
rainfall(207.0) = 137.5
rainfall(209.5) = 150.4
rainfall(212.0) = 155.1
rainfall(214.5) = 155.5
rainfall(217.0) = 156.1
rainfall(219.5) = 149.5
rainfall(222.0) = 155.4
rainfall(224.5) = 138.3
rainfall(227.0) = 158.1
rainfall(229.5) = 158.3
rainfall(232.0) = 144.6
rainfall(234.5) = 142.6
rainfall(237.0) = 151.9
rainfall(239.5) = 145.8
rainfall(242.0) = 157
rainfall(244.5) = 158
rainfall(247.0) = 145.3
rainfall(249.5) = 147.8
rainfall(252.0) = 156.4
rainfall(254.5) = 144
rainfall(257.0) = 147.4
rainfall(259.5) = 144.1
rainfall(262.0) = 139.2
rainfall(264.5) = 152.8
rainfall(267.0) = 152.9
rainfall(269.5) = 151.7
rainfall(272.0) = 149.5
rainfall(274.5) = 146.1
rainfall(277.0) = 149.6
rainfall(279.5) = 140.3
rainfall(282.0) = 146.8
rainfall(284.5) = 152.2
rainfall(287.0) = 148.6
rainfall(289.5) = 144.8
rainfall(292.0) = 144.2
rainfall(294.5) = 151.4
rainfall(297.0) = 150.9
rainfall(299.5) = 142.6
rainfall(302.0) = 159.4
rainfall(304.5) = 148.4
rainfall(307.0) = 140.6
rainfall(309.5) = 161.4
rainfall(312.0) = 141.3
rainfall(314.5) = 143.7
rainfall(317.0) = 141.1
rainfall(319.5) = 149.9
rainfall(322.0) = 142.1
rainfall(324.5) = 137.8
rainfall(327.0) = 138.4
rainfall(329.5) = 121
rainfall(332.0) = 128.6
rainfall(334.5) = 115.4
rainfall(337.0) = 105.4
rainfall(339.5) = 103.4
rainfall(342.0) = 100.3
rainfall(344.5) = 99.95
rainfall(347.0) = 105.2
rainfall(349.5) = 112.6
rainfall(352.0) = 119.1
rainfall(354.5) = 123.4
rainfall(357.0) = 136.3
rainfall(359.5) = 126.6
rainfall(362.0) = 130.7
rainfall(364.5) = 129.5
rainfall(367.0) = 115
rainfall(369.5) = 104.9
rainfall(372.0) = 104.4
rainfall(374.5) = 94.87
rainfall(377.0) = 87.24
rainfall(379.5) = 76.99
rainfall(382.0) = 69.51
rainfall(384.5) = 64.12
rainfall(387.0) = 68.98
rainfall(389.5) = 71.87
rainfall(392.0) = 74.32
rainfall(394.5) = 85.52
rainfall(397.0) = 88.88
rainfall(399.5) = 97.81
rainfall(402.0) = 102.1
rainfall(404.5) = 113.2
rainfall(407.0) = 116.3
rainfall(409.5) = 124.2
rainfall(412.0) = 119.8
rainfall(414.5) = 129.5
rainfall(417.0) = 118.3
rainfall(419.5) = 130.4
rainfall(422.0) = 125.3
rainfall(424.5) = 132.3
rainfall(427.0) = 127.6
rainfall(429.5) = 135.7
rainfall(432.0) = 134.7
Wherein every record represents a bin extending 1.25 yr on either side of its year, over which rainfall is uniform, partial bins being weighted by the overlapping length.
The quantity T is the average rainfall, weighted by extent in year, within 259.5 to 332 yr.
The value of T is 146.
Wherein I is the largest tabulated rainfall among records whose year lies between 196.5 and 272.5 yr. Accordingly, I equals 158.3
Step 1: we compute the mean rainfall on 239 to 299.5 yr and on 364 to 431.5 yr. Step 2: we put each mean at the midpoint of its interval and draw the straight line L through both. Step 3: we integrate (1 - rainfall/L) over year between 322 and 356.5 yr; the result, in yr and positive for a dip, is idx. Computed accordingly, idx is 1.9 yr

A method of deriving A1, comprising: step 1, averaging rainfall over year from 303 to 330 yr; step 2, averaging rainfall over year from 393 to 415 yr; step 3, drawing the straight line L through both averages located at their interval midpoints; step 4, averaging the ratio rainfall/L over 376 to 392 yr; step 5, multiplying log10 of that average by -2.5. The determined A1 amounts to 0.50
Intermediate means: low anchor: 143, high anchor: 107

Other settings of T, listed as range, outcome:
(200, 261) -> 150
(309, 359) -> 126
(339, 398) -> 99.7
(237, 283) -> 149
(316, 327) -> 142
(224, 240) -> 149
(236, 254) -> 151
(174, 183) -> 160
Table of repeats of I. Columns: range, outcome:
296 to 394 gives 161.4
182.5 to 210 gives 165.9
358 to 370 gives 130.7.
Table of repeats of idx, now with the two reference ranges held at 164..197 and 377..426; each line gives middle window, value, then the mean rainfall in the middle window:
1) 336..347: 1.2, 103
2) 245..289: -4.4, 148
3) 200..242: -1.1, 150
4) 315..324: -1.7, 144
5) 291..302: -1.9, 149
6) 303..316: -2.5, 147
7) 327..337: -0.3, 122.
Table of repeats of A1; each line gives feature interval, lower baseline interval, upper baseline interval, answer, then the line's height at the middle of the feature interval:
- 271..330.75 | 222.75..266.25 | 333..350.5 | -0.174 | 124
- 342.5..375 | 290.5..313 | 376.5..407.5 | -0.072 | 109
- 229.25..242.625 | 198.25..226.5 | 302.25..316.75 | 0.003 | 149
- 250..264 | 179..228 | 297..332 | 0.006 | 147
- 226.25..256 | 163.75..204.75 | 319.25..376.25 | -0.061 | 142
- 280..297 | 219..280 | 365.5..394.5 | -0.140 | 130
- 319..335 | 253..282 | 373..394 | -0.198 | 111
